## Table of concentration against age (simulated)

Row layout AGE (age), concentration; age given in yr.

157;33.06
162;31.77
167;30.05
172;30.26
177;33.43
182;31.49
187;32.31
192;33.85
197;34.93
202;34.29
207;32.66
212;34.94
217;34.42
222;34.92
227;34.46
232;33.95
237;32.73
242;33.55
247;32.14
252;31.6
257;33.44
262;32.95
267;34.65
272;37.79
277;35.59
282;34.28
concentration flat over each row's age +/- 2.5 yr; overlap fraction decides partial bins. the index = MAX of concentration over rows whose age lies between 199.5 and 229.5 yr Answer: 34.94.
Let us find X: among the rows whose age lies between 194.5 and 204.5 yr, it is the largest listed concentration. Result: 34.93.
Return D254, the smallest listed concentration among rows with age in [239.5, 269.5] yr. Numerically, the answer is 31.6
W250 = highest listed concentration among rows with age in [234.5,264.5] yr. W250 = 33.55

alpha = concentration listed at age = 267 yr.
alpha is 34.65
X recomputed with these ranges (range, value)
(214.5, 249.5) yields 34.92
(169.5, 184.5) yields 33.43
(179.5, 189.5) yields 32.31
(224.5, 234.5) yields 34.46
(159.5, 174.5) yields 31.77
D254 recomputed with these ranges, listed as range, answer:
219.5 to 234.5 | 33.95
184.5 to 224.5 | 32.31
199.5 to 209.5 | 32.66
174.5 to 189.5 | 31.49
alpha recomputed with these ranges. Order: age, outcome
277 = 35.59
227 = 34.46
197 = 34.93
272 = 37.79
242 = 33.55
